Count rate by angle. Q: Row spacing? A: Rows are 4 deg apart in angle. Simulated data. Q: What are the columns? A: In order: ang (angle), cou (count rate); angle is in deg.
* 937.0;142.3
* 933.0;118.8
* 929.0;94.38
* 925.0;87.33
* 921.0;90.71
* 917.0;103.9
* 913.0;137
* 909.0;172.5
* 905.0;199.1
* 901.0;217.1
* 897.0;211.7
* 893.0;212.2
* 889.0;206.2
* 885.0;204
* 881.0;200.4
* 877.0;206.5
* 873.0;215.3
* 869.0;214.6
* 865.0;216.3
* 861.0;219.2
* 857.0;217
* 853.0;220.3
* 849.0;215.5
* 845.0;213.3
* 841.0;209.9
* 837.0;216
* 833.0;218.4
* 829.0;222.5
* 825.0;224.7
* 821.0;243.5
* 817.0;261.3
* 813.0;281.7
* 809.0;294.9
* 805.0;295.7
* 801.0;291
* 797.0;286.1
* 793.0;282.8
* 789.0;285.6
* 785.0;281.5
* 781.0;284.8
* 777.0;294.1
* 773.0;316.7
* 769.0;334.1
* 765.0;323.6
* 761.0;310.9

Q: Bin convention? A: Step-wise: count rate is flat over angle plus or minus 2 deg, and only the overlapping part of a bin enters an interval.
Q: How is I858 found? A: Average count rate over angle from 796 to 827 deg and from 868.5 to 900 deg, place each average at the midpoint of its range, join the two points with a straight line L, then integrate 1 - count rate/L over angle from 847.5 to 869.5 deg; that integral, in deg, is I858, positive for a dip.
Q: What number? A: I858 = 1.3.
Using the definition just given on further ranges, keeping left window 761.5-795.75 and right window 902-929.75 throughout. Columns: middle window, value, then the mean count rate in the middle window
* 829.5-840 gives 0.6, 217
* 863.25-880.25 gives -2.5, 212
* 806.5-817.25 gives -1.0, 283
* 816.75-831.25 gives 0.6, 235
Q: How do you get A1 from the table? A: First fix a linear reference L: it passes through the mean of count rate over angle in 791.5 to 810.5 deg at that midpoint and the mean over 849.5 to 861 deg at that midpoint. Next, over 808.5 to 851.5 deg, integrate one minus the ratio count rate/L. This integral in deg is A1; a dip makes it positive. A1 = 3.1 deg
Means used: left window 290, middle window 234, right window 218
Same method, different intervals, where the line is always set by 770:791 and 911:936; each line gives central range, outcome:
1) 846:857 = -0.9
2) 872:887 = -3.8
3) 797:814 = -1.9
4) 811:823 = -0.7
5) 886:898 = -5.0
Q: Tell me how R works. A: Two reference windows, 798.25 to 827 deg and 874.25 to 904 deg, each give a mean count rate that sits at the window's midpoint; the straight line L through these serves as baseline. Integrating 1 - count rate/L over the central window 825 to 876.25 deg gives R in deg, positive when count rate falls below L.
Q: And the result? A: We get 4.8 deg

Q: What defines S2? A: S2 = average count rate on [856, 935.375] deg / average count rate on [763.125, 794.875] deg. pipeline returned 0.59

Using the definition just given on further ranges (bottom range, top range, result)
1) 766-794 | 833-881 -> 0.72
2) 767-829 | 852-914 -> 0.73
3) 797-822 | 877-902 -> 0.74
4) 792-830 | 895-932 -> 0.54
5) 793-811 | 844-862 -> 0.75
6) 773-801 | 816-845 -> 0.78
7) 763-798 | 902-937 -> 0.43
